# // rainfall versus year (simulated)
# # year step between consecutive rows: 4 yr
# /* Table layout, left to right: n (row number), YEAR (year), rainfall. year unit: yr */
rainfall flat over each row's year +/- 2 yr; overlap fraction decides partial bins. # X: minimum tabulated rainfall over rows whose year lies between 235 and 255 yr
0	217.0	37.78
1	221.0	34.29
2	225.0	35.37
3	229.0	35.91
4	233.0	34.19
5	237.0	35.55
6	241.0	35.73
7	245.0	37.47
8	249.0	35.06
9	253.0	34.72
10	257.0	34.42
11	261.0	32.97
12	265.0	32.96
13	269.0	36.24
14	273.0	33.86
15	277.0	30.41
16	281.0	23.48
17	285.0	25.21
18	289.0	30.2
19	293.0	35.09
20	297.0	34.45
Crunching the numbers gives 34.72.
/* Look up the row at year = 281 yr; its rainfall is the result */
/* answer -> 23.48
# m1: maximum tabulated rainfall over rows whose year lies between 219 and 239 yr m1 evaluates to 35.91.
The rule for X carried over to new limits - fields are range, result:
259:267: 32.96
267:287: 23.48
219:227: 34.29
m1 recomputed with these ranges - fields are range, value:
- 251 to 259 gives 34.72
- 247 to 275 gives 36.24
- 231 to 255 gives 37.47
